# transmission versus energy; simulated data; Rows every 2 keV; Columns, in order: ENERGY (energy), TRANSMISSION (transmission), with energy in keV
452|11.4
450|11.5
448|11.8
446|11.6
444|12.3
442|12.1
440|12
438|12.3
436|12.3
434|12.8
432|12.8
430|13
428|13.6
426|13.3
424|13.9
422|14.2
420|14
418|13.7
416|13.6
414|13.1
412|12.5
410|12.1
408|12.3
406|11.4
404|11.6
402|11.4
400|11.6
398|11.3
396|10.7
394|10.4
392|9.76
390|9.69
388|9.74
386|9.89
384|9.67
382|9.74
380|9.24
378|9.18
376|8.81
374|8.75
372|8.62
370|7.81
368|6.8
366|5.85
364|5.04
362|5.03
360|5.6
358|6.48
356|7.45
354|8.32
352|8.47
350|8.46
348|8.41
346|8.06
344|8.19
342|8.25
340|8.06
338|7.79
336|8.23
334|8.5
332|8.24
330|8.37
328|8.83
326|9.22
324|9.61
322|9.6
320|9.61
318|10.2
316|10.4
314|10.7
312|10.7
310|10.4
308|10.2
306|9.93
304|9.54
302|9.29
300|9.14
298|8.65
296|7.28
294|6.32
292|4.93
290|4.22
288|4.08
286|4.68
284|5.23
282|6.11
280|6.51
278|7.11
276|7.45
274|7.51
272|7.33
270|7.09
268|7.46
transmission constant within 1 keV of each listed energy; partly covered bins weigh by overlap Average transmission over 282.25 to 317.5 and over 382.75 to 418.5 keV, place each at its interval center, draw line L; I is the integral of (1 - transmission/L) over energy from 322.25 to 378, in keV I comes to 9.90 keV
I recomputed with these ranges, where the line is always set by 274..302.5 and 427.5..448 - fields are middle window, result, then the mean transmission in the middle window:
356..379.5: 6.1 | 7.15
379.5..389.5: 0.6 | 9.68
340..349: 0.5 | 8.21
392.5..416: -1.3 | 11.7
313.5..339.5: -3.8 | 9.13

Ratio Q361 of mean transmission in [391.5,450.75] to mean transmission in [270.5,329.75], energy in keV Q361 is 1.5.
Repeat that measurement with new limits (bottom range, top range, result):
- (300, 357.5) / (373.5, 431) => 1.27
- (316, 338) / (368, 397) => 1.03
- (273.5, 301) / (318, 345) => 1.37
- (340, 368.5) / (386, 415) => 1.55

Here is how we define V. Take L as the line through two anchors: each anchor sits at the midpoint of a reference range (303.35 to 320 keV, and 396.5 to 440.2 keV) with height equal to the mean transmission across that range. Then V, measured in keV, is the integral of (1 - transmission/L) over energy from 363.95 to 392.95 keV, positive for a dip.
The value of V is 7.6 keV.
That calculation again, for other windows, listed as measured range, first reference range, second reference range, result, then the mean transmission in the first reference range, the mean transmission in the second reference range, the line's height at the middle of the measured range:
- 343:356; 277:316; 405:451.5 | 2.0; 7.7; 12.7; 9.71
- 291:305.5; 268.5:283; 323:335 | -0.3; 7.03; 8.79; 7.78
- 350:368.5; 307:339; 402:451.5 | 6.8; 9.41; 12.6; 10.5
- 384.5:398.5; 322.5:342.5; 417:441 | 1.5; 8.54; 13.2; 11.4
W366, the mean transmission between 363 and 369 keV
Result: 5.9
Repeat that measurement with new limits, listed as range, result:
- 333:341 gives 8.14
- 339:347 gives 8.14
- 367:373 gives 7.74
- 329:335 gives 8.37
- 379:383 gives 9.49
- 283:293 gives 4.63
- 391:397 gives 10.3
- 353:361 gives 6.96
